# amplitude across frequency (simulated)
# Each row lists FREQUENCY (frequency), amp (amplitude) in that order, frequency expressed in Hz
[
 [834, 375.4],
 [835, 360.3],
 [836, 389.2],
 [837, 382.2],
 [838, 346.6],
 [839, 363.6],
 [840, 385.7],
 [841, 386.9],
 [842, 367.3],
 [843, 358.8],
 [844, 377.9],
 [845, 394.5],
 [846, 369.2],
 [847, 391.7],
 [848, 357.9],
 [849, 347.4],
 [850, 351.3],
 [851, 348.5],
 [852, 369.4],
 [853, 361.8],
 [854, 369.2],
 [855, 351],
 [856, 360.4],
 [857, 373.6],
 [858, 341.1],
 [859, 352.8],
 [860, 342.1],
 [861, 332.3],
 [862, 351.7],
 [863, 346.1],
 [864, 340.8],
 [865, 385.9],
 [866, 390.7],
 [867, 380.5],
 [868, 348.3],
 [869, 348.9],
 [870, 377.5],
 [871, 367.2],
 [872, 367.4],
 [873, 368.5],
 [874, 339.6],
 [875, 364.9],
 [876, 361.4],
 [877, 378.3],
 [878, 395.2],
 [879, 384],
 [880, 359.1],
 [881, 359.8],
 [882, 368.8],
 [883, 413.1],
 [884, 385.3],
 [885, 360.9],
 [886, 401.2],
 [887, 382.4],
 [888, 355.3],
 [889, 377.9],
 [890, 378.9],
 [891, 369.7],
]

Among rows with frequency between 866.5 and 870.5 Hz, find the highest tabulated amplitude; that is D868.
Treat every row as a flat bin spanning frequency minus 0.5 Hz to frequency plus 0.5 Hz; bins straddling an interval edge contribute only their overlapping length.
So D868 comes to 380.5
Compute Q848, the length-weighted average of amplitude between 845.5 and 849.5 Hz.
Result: 367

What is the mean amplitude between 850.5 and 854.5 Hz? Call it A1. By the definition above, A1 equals 362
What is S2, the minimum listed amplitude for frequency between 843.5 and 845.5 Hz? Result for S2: 377.9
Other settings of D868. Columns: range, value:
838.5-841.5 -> 386.9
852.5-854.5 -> 369.2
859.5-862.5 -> 351.7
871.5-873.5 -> 368.5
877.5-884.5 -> 413.1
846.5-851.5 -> 391.7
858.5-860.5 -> 352.8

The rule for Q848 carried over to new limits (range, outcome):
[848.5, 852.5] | 354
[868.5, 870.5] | 363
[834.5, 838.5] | 370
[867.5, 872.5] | 362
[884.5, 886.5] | 381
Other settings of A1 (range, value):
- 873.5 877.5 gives 361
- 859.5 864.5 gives 343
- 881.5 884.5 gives 389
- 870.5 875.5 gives 362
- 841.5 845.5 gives 375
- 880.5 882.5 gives 364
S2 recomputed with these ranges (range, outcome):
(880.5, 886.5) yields 359.8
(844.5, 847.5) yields 369.2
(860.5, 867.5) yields 332.3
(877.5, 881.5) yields 359.1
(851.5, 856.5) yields 351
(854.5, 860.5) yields 341.1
